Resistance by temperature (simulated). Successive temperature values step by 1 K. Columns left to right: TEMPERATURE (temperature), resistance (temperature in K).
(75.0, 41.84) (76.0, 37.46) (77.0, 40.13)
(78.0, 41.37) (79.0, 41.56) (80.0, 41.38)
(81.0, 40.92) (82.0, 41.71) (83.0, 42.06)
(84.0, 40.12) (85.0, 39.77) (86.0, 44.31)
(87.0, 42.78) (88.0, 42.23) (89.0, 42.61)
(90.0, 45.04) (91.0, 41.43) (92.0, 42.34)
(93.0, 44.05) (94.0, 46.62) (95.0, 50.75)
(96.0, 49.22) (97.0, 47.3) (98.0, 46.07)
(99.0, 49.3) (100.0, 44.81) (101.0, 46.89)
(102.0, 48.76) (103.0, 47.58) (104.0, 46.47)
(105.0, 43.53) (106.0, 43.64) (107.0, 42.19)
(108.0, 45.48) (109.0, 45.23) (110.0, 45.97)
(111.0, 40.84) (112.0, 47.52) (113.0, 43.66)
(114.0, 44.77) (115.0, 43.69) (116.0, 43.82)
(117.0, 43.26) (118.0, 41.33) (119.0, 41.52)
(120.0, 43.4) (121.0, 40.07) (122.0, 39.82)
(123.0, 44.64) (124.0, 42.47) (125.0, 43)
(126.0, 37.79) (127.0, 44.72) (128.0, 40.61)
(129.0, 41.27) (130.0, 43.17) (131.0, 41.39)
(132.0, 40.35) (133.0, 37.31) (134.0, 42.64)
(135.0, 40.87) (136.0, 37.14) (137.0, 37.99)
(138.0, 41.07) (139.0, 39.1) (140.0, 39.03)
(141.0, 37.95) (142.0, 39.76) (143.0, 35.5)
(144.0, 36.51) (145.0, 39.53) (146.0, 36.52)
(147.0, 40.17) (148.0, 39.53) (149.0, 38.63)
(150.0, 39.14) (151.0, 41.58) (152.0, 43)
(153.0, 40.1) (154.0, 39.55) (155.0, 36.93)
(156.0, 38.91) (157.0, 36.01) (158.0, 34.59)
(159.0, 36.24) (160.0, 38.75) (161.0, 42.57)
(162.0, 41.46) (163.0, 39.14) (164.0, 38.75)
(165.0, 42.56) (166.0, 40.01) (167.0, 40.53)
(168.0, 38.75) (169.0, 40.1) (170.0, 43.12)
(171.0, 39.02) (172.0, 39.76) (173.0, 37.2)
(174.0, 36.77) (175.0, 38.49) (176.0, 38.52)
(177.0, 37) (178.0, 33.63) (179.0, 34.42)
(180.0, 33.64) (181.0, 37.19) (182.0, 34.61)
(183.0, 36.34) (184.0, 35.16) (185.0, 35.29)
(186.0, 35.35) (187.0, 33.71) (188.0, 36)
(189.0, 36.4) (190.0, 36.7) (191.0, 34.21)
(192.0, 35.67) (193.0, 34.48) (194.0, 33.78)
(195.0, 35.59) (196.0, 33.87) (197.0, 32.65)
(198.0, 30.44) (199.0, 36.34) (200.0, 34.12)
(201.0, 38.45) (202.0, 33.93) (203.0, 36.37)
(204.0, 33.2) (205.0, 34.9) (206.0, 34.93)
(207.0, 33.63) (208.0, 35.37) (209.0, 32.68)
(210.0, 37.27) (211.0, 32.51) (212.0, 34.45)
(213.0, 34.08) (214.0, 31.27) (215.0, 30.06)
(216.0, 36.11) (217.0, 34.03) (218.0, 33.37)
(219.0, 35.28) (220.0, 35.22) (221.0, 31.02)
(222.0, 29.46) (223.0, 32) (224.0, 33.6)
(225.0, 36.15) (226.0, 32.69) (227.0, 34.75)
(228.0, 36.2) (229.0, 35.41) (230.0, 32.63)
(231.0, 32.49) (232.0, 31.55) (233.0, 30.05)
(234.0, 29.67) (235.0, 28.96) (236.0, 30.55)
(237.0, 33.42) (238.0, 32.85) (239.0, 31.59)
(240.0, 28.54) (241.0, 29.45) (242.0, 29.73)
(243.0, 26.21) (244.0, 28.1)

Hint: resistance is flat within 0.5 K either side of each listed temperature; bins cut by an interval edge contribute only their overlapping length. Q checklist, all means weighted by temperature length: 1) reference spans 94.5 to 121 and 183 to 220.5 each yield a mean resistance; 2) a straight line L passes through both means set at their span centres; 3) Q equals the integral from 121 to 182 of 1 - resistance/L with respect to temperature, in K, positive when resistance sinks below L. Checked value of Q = 1.44 K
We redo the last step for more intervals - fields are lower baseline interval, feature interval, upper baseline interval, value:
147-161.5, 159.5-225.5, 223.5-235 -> 0.4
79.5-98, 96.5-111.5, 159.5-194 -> -1.1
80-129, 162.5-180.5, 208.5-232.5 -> -0.2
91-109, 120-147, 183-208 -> 1.3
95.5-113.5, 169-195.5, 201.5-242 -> 0.7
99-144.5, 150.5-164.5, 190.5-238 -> -0.1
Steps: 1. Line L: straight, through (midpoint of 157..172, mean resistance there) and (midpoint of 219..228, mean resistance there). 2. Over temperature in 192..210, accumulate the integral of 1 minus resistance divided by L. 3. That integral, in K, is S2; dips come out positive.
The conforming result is 0.6 K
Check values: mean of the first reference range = 39.6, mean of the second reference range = 33.4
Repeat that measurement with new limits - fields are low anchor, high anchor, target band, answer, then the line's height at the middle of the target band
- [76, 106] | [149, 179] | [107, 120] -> -0.41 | 42.5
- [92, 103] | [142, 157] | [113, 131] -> 0.39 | 43.3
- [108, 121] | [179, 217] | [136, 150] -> 0.71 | 40.6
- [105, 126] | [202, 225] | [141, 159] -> 0.61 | 39.9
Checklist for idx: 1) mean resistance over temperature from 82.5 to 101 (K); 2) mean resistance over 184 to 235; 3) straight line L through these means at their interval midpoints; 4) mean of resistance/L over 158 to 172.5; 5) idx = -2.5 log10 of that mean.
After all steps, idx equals -0.05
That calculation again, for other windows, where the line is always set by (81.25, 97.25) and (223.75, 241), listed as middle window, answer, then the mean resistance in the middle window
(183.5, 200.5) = 0.027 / 34.7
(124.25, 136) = -0.014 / 41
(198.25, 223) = 0.002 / 34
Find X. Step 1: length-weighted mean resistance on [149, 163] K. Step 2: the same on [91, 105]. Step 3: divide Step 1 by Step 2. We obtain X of 0.8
